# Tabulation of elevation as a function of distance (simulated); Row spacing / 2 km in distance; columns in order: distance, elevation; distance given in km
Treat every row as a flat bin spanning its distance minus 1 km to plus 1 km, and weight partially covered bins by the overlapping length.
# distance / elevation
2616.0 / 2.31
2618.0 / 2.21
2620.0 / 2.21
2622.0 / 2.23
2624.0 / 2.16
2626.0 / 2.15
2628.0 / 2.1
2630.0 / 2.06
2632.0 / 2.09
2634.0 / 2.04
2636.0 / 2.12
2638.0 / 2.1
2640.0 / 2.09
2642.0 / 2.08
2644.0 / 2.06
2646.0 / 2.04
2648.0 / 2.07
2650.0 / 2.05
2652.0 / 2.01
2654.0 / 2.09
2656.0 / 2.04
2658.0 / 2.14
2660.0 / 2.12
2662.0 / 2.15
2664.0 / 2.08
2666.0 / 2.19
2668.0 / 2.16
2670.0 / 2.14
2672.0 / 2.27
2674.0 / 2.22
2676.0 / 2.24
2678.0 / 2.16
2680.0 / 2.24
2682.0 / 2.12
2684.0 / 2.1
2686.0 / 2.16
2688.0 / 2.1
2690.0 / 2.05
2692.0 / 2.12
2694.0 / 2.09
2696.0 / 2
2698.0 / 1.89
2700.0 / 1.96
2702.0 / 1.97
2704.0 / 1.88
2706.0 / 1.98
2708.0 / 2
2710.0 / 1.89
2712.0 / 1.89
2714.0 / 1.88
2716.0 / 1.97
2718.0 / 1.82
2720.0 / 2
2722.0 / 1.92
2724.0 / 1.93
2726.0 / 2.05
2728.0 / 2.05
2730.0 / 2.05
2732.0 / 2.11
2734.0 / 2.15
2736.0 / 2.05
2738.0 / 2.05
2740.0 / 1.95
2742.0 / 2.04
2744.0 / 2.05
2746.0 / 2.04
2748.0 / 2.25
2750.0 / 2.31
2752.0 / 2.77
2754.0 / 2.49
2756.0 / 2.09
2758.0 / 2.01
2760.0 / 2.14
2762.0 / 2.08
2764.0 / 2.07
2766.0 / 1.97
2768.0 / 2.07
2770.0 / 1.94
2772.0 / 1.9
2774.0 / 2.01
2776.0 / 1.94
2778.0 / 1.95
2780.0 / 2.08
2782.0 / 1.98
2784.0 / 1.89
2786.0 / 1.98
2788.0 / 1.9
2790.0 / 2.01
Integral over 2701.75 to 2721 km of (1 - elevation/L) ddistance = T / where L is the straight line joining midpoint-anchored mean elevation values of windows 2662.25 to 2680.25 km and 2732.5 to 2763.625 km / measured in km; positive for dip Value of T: 2.2 km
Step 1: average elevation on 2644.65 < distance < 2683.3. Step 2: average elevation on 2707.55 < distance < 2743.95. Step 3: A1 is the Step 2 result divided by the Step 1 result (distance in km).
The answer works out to 0.93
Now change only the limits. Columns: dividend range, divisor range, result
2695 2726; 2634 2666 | 0.93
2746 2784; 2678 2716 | 1.04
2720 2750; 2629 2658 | 0.99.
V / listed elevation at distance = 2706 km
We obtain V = 1.98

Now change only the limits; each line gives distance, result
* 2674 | 2.22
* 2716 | 1.97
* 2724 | 1.93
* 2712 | 1.89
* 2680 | 2.24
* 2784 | 1.89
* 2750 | 2.31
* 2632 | 2.09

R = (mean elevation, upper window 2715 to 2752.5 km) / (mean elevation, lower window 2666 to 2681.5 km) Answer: 0.9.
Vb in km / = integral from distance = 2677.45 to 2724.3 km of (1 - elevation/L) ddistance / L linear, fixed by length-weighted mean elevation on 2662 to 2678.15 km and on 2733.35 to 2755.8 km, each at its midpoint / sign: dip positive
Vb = 3.89 km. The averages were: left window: 2.18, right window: 2.19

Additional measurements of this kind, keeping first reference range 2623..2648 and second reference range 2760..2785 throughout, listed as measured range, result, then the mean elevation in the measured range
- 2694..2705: 0.5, 1.95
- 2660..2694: -1.5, 2.15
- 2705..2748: 0.6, 2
